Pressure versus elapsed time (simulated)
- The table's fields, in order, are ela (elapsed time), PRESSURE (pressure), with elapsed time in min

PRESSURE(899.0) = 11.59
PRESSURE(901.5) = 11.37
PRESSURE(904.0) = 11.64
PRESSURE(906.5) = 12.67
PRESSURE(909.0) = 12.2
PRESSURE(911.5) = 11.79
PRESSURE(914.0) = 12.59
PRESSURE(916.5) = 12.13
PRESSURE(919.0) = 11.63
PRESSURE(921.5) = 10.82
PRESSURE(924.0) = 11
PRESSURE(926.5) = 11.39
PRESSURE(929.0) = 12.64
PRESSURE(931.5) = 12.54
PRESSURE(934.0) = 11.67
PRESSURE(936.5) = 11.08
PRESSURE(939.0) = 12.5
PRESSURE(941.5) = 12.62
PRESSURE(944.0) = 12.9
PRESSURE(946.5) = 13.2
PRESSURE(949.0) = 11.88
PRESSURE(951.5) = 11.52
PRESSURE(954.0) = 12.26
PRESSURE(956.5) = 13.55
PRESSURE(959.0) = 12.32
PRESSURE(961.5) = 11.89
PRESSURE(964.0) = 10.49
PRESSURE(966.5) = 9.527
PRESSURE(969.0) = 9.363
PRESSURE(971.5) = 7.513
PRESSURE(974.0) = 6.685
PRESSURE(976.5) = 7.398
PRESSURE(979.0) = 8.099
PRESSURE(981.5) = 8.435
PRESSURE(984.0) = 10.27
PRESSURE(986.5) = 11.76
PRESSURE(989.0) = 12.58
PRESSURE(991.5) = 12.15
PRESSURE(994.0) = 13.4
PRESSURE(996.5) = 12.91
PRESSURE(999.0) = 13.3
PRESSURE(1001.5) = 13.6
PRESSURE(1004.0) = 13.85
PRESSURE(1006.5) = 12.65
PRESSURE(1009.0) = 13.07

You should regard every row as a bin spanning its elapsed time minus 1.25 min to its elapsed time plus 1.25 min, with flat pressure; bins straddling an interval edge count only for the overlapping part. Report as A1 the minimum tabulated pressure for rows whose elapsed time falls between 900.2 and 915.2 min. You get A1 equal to 11.37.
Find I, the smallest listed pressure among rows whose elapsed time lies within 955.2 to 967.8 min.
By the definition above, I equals 9.527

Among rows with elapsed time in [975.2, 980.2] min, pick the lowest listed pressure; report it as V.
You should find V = 7.398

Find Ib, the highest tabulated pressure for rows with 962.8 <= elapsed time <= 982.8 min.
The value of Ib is 10.49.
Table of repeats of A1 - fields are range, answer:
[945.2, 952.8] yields 11.52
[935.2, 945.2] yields 11.08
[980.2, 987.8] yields 8.435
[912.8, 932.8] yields 10.82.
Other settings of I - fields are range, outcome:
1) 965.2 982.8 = 6.685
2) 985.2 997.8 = 11.76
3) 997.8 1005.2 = 13.3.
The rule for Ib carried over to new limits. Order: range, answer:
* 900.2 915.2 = 12.67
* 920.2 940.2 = 12.64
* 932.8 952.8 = 13.2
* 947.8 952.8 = 11.88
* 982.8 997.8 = 13.4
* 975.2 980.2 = 8.099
